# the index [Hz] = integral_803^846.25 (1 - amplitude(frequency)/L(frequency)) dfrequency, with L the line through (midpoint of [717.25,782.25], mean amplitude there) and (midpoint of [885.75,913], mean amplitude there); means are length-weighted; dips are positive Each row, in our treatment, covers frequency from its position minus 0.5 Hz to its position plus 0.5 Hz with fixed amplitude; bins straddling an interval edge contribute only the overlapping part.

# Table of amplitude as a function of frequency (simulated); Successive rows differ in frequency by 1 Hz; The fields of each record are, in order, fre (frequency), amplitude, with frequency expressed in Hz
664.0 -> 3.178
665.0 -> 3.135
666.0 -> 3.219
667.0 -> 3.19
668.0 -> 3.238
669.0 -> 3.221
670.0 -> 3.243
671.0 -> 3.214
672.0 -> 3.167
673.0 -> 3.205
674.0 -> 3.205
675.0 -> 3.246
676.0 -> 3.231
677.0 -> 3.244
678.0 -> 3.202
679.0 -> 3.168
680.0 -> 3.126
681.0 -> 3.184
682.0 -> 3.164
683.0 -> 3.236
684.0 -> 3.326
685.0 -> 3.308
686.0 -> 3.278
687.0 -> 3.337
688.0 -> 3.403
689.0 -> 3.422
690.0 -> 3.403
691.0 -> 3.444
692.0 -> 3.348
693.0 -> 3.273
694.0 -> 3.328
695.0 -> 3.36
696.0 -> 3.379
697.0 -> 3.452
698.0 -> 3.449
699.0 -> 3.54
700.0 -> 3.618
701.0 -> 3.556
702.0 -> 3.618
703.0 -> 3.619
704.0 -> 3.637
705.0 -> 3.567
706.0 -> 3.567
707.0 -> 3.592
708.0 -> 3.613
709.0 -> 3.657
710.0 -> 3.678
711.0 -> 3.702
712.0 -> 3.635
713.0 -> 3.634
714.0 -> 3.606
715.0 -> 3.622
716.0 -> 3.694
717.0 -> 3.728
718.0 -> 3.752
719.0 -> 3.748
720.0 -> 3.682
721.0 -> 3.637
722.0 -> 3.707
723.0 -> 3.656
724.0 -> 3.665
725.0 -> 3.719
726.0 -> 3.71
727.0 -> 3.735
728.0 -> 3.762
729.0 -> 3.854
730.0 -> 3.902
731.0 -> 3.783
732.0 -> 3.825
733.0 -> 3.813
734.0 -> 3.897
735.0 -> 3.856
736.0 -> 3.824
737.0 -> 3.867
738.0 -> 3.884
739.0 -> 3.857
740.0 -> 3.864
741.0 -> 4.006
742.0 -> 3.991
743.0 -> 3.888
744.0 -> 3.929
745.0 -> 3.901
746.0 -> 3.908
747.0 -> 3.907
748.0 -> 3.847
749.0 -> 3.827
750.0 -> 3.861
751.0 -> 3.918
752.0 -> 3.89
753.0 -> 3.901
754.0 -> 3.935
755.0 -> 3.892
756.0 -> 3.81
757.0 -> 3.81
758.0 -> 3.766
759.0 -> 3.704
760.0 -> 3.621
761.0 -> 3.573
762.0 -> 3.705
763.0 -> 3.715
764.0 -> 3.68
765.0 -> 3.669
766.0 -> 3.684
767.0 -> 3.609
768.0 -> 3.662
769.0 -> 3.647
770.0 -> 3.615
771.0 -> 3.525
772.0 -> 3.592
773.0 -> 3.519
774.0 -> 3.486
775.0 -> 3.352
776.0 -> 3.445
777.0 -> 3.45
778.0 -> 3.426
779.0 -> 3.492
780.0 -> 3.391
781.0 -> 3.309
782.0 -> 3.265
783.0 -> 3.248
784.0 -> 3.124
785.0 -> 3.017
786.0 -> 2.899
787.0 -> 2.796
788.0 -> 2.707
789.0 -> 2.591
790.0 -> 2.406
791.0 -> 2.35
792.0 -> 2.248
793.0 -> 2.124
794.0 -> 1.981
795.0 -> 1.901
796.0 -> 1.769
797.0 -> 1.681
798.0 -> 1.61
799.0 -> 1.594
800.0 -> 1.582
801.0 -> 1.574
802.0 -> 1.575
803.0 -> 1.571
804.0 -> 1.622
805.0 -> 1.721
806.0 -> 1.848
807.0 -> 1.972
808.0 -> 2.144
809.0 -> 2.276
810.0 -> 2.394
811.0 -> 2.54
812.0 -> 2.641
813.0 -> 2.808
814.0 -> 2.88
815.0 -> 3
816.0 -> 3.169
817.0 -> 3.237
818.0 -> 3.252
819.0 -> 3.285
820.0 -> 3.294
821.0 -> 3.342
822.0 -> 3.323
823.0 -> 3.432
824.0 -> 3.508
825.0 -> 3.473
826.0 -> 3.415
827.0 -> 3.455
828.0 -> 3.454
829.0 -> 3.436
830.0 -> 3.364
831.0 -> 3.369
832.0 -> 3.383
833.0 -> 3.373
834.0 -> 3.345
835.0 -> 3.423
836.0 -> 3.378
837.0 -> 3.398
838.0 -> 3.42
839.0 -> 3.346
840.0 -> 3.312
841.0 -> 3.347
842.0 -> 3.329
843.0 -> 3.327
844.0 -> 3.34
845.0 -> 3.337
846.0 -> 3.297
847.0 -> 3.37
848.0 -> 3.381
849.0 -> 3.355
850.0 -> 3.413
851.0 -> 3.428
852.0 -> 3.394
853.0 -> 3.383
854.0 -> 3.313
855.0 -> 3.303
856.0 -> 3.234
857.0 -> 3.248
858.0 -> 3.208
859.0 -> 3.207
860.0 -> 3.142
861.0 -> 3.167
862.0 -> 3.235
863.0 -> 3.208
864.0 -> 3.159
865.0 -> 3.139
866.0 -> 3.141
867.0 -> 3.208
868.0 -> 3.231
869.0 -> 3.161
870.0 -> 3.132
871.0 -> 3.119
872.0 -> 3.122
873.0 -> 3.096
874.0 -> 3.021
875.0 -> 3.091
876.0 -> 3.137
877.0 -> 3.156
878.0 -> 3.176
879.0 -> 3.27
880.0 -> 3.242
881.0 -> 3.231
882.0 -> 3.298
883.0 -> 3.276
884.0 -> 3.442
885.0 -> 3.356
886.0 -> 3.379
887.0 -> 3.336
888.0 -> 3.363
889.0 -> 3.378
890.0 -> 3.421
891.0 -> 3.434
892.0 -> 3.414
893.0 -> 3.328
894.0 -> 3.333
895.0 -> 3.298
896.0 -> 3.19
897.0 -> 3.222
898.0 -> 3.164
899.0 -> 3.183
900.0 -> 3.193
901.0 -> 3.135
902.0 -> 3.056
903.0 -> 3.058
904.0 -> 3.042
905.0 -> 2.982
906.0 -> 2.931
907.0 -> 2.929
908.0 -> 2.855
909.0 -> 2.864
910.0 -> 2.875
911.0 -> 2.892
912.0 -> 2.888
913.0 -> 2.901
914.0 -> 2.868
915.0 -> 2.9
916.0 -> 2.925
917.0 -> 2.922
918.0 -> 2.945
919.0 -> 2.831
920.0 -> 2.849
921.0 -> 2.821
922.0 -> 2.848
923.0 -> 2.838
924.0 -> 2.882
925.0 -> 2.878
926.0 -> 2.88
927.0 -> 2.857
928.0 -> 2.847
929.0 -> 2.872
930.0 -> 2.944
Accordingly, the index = 4.8 Hz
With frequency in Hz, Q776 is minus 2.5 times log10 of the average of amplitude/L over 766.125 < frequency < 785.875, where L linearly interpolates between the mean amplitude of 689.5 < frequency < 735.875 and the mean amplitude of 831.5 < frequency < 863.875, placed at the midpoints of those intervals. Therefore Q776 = 0.02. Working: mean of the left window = 3.63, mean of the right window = 3.32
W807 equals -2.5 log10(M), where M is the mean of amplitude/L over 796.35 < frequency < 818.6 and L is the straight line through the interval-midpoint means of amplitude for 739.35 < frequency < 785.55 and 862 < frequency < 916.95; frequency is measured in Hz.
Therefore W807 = 0.49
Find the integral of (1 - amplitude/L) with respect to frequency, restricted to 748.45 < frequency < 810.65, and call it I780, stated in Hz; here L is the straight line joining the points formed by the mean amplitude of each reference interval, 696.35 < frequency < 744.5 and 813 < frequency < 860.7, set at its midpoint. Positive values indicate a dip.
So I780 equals 9.9 Hz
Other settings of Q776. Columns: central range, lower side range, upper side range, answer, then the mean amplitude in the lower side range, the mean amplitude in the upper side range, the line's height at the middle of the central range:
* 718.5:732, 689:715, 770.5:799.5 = -0.127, 3.53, 2.8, 3.33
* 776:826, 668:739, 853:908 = 0.264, 3.52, 3.21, 3.35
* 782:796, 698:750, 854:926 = 0.339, 3.75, 3.12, 3.5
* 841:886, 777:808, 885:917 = -0.141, 2.36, 3.12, 2.86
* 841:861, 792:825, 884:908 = -0.182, 2.41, 3.22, 2.8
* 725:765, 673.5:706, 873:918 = -0.159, 3.37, 3.14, 3.31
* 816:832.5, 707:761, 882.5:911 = 0.027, 3.79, 3.19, 3.46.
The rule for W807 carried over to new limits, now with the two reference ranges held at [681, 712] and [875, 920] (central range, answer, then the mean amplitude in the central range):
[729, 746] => -0.15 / 3.88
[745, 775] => -0.11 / 3.73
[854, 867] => 0.00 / 3.2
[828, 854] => -0.05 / 3.37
